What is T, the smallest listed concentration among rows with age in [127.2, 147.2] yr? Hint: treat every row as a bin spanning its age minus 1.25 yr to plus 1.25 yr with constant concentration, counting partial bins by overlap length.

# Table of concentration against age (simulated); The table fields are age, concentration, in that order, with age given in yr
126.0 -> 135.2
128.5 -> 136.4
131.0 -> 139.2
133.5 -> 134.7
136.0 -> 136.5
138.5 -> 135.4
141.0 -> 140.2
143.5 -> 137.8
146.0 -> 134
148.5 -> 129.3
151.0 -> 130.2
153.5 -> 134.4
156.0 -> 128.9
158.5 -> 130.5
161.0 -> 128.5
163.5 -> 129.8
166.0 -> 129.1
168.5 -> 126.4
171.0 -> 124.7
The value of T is 134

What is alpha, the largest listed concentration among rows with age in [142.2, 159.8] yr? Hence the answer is 137.8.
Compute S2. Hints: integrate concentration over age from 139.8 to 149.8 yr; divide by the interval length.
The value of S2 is 135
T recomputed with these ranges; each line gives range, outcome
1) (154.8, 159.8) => 128.9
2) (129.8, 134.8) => 134.7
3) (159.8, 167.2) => 128.5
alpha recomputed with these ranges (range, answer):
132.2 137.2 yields 136.5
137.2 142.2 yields 140.2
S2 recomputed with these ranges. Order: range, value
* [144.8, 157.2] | 131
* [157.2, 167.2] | 129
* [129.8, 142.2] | 137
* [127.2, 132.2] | 138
